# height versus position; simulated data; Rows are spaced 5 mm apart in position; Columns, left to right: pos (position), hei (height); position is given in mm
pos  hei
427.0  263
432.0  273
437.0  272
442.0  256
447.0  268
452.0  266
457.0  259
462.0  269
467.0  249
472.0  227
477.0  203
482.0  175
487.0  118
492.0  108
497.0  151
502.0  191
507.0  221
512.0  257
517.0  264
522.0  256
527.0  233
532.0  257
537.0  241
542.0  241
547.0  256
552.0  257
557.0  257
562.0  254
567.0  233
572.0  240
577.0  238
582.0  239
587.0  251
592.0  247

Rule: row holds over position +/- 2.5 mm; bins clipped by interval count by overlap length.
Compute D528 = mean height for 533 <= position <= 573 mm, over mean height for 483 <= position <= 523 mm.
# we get 1.29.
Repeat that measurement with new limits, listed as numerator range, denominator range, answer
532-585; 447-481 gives 1.01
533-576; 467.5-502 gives 1.45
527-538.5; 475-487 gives 1.42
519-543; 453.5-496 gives 1.23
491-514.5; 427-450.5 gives 0.71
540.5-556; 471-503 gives 1.54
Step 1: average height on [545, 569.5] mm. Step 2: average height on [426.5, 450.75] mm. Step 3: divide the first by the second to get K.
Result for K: 0.94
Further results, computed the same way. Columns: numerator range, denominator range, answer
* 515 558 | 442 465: 0.95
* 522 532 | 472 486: 1.30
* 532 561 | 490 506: 1.59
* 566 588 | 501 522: 1.00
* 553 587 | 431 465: 0.92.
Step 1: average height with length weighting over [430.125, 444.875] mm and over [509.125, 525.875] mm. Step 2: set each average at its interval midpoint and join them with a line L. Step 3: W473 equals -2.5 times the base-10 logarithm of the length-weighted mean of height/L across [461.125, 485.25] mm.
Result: 0.199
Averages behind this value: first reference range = 267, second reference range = 256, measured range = 218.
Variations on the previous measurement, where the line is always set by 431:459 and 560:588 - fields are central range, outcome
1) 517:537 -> 0.004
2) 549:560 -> -0.049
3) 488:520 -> 0.283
